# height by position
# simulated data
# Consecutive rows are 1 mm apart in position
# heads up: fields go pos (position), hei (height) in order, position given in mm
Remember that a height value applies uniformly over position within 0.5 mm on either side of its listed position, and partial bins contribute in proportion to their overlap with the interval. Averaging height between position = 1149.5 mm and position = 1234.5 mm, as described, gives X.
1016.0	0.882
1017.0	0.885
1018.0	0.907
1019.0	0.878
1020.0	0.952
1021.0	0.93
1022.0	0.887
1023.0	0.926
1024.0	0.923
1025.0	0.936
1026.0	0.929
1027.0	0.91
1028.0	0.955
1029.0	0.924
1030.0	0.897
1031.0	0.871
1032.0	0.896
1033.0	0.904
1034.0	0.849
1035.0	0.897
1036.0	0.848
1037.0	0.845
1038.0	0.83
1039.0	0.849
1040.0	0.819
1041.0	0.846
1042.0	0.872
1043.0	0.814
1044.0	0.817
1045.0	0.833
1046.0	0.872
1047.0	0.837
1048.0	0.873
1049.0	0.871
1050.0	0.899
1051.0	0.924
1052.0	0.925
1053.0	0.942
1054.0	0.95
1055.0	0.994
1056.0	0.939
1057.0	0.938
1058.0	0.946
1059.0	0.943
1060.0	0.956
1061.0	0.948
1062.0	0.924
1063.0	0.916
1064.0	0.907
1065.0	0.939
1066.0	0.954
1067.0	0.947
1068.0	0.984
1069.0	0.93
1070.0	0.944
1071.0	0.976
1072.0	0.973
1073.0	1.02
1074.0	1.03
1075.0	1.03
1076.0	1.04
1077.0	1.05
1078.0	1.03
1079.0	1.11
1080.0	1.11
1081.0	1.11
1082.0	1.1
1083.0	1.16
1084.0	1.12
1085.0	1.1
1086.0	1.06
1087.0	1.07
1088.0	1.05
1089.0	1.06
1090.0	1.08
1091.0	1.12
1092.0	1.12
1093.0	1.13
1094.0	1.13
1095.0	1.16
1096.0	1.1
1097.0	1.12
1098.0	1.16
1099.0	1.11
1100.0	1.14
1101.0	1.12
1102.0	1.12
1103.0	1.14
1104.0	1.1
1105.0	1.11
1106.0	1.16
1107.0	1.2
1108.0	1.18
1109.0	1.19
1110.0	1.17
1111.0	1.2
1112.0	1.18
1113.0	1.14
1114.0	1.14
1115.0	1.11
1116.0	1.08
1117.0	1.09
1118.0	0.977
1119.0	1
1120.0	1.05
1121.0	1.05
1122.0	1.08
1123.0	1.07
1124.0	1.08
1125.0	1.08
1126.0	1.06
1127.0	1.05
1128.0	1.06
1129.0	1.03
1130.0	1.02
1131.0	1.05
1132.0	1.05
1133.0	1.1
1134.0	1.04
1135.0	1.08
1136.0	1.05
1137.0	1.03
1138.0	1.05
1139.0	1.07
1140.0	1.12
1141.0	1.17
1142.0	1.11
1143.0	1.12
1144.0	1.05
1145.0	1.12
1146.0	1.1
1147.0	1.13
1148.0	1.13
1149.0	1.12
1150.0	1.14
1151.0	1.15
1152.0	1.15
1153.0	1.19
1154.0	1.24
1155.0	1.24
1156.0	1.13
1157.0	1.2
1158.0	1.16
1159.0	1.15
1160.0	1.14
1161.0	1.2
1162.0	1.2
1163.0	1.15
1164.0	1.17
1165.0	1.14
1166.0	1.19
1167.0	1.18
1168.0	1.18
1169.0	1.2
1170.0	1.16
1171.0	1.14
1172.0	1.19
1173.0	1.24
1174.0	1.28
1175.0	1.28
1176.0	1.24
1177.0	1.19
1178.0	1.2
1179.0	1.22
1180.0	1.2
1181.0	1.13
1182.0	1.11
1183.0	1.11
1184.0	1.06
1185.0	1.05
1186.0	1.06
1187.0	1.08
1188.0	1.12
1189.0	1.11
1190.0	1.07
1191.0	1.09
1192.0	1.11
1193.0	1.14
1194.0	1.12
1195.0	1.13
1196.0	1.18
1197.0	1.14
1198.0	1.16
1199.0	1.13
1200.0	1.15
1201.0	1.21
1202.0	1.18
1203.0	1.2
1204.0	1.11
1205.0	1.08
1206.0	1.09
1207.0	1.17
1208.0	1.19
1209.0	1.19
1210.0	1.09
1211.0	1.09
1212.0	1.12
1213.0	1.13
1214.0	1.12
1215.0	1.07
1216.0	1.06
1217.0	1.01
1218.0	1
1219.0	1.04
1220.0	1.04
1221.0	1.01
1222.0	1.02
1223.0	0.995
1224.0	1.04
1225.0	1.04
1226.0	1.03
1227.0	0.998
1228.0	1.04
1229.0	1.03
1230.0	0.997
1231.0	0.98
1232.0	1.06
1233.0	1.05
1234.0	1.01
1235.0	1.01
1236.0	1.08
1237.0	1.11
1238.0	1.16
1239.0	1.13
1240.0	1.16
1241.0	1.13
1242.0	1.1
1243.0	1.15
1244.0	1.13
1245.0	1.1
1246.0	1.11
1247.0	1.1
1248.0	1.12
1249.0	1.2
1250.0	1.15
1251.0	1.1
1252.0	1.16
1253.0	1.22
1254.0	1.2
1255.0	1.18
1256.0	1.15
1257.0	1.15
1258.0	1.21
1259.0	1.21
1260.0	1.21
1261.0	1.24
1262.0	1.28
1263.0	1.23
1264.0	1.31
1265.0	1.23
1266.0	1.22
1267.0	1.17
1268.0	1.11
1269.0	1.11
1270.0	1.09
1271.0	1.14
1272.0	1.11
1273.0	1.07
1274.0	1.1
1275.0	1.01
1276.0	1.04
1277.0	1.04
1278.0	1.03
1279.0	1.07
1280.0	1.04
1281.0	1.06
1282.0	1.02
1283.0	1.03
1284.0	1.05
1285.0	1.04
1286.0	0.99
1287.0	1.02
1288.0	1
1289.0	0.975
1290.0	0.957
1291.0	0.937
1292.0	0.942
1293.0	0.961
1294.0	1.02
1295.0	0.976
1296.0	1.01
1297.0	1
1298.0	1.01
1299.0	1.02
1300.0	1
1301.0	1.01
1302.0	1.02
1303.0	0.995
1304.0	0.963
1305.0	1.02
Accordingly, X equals 1.12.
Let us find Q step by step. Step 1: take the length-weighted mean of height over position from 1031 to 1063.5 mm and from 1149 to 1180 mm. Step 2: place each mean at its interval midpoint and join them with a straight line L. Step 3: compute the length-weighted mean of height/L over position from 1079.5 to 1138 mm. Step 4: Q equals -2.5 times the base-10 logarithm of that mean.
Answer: -0.06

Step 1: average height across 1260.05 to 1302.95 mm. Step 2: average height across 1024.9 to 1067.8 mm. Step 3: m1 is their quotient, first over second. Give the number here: 1.18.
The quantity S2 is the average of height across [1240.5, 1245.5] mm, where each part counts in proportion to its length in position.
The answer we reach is 1.12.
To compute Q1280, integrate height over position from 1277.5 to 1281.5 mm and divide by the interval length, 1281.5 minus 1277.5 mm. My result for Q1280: 1.05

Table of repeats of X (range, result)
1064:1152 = 1.08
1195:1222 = 1.11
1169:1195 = 1.15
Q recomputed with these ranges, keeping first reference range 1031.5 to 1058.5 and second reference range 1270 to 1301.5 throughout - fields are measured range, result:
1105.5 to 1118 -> -0.237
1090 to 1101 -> -0.229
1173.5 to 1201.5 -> -0.185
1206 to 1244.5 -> -0.090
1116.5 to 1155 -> -0.163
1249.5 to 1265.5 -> -0.193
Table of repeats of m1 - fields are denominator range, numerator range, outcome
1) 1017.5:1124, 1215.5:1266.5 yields 1.11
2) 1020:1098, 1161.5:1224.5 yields 1.17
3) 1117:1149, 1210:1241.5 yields 0.99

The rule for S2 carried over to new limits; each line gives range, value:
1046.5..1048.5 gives 0.855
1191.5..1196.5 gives 1.14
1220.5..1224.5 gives 1.02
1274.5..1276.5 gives 1.02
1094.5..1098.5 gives 1.14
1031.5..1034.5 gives 0.883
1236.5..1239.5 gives 1.13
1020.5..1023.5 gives 0.914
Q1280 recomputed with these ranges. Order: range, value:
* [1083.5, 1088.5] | 1.08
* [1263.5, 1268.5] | 1.21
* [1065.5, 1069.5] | 0.954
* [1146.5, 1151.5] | 1.13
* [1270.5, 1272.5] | 1.12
